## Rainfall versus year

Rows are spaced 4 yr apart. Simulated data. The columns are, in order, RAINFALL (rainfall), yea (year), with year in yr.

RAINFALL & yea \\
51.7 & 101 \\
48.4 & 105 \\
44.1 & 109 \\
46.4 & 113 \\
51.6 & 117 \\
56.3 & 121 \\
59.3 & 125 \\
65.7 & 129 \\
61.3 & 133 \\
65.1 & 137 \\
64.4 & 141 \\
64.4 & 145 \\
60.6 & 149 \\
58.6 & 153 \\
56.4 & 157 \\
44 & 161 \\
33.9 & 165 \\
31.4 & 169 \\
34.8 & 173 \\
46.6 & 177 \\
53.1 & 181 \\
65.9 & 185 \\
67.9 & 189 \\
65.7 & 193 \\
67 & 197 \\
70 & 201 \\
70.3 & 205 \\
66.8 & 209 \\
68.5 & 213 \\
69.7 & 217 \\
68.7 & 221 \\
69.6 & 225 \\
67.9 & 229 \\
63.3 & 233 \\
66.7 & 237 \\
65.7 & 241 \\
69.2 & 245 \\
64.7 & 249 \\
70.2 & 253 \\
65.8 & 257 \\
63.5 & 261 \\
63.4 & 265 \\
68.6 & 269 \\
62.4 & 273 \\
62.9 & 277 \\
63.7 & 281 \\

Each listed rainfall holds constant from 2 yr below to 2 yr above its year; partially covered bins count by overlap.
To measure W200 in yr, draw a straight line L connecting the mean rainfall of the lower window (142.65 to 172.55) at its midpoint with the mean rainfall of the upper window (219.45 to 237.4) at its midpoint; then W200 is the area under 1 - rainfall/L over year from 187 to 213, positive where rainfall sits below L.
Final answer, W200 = -3.5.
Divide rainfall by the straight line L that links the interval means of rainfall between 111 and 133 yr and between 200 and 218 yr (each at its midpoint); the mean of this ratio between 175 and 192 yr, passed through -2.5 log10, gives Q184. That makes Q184 0.115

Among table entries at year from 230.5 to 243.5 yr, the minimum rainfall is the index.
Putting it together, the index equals 63.3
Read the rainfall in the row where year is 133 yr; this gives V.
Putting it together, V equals 61.3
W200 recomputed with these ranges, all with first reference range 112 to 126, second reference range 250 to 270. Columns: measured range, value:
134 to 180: 4.4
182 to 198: -1.6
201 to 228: -3.0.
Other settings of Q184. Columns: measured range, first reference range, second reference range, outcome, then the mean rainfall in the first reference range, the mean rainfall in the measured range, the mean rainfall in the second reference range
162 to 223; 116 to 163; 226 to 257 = 0.09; 59.1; 58.4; 66.8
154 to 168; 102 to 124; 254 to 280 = 0.21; 49.9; 44.8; 64.6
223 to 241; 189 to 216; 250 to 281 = 0.00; 68.1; 66.7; 65.1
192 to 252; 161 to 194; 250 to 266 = -0.17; 49.1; 67.7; 65.8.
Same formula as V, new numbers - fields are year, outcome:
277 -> 62.9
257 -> 65.8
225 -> 69.6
